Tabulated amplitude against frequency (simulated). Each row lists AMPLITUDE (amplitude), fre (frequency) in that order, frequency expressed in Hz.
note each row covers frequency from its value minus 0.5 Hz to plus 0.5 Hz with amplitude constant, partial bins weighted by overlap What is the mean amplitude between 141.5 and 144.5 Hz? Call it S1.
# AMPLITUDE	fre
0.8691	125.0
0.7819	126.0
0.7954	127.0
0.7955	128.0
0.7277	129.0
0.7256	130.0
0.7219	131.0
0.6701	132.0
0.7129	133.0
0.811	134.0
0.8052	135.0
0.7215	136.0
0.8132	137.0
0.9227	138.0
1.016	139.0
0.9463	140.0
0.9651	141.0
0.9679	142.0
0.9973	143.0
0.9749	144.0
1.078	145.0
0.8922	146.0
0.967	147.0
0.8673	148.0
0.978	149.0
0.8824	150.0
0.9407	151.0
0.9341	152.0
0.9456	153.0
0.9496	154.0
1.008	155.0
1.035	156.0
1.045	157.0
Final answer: 0.98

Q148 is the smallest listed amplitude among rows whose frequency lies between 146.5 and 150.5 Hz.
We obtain 0.8673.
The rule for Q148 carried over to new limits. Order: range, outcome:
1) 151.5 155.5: 0.9341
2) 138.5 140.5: 0.9463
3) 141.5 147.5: 0.8922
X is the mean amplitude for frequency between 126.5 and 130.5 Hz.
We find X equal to 0.761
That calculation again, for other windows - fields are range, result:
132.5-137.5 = 0.773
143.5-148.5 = 0.956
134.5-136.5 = 0.763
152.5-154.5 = 0.948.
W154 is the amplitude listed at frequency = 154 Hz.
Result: 0.9496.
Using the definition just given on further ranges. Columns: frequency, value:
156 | 1.035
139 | 1.016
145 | 1.078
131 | 0.7219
